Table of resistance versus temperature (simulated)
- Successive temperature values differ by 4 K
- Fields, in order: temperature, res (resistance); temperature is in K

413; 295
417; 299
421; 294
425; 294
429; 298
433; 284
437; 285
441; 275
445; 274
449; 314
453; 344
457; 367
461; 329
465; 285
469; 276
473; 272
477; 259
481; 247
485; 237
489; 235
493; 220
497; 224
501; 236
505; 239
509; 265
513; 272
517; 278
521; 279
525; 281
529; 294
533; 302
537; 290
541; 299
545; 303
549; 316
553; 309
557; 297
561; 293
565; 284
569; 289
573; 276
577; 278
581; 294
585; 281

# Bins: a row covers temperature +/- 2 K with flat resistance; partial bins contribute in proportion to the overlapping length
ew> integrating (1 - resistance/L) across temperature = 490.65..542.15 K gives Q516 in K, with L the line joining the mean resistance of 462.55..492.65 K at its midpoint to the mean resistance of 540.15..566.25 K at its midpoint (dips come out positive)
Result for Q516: 2.5 K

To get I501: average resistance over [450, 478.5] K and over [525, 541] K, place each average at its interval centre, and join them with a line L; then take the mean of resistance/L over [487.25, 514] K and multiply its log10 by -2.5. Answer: 0.238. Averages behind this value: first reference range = 306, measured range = 240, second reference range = 294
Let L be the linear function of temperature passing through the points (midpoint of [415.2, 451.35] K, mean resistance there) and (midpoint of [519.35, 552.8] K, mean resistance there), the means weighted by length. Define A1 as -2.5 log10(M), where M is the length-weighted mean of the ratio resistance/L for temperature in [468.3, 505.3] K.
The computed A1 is 0.204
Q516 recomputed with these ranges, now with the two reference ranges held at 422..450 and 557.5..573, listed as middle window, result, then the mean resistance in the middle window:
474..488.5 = 2.02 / 248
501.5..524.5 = 1.80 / 266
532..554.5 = -1.18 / 303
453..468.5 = -1.93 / 324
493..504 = 2.26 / 229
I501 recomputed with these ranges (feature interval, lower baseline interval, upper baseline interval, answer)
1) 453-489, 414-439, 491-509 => -0.11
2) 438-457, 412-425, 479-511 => -0.13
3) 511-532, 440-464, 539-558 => 0.10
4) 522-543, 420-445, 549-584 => -0.01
